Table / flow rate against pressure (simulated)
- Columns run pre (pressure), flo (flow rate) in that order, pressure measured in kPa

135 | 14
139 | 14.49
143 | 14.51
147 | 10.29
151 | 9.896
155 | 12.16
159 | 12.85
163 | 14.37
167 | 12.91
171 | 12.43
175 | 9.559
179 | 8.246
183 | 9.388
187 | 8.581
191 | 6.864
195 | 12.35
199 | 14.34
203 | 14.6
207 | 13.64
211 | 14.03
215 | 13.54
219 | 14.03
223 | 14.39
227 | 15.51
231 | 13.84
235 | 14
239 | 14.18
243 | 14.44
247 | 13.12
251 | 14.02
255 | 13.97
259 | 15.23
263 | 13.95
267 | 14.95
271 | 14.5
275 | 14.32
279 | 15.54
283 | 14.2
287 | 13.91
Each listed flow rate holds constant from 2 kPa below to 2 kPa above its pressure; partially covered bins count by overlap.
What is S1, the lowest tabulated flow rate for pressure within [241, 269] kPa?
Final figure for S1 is 13.12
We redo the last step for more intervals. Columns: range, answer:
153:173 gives 12.16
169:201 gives 6.864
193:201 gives 12.35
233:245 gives 14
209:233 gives 13.54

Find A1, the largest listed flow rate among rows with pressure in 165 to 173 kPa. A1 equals 12.91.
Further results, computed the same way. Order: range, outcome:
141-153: 14.51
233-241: 14.18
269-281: 15.54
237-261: 15.23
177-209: 14.6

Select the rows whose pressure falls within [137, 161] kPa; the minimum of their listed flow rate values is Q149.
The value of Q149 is 9.896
